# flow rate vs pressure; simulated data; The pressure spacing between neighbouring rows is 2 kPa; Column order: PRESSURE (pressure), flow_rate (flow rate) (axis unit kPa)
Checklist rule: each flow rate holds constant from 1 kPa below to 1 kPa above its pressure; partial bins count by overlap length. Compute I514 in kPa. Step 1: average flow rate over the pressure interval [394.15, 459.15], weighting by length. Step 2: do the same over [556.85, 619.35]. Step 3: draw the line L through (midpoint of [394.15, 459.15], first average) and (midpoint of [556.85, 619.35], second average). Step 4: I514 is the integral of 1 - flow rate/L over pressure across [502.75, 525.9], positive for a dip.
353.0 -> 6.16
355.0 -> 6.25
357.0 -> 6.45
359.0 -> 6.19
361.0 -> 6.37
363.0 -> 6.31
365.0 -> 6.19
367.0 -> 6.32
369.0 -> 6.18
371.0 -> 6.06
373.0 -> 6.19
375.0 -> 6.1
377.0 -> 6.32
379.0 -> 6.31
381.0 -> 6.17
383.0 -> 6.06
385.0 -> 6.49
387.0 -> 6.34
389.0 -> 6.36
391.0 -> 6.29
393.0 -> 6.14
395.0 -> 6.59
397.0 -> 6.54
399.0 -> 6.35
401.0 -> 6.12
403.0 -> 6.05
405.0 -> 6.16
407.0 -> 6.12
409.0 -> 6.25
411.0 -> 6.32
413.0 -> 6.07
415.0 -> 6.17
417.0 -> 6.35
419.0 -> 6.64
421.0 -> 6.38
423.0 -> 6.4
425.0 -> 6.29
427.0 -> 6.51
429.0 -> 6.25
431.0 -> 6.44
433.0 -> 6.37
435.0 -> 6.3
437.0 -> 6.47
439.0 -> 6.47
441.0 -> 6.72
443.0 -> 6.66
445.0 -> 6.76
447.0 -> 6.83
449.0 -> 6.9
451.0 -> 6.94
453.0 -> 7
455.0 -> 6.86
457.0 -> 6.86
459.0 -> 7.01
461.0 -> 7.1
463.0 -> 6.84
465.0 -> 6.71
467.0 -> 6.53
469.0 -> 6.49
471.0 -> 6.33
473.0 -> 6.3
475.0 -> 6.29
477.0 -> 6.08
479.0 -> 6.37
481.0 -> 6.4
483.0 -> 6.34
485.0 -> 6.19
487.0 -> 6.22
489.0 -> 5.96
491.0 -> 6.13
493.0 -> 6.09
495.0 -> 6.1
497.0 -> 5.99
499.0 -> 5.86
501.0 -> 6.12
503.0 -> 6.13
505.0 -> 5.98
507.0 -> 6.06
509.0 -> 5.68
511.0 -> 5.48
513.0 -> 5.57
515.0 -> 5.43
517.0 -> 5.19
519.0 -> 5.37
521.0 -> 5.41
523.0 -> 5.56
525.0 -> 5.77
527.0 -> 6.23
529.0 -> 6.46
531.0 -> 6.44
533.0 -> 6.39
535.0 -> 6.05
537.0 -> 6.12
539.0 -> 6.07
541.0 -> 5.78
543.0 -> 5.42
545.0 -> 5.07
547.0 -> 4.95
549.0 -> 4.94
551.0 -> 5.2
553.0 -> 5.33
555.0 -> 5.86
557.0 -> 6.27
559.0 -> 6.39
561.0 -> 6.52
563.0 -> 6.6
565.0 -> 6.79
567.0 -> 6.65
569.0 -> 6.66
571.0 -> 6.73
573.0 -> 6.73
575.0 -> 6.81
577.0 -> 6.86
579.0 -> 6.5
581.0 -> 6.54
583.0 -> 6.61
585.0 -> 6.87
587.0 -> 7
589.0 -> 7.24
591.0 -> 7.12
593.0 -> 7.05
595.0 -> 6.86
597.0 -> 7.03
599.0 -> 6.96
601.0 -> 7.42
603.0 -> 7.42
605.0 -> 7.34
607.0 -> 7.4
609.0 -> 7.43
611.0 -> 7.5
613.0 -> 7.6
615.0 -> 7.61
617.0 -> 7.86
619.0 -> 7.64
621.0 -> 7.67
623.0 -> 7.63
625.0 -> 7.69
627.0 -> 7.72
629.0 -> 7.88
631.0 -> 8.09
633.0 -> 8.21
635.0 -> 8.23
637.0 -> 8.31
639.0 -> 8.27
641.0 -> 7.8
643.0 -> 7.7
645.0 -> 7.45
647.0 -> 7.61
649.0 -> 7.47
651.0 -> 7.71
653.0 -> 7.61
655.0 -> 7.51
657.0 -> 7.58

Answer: 3.9 kPa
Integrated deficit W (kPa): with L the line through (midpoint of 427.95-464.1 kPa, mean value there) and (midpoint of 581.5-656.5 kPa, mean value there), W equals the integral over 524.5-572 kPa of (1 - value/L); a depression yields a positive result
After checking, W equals 7.7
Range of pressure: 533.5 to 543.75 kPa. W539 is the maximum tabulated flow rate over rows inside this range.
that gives 6.12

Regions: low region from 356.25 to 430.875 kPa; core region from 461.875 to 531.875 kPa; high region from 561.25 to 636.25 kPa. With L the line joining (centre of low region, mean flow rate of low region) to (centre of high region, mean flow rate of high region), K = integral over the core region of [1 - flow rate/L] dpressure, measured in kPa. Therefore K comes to 7.2 kPa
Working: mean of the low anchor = 6.28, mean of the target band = 6.06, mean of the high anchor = 7.24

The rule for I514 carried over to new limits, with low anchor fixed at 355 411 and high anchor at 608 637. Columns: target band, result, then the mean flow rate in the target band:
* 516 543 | 4.9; 5.89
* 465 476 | 0.6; 6.42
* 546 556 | 2.8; 5.26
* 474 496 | 2.3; 6.2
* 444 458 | -0.4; 6.88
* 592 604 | 0.8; 7.12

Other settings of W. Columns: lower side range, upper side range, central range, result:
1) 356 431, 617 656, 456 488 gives 1.3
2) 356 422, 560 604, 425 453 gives -0.7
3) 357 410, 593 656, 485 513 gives 3.8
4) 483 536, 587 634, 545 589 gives 3.3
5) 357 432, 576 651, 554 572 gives 1.7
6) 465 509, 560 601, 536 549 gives 2.1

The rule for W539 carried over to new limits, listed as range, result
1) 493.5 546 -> 6.46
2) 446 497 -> 7.1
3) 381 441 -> 6.72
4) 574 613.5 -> 7.6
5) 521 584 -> 6.86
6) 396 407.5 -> 6.54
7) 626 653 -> 8.31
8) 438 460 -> 7.01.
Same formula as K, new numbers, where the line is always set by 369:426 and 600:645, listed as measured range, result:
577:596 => 1.62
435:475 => -0.35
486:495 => 1.02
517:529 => 2.36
